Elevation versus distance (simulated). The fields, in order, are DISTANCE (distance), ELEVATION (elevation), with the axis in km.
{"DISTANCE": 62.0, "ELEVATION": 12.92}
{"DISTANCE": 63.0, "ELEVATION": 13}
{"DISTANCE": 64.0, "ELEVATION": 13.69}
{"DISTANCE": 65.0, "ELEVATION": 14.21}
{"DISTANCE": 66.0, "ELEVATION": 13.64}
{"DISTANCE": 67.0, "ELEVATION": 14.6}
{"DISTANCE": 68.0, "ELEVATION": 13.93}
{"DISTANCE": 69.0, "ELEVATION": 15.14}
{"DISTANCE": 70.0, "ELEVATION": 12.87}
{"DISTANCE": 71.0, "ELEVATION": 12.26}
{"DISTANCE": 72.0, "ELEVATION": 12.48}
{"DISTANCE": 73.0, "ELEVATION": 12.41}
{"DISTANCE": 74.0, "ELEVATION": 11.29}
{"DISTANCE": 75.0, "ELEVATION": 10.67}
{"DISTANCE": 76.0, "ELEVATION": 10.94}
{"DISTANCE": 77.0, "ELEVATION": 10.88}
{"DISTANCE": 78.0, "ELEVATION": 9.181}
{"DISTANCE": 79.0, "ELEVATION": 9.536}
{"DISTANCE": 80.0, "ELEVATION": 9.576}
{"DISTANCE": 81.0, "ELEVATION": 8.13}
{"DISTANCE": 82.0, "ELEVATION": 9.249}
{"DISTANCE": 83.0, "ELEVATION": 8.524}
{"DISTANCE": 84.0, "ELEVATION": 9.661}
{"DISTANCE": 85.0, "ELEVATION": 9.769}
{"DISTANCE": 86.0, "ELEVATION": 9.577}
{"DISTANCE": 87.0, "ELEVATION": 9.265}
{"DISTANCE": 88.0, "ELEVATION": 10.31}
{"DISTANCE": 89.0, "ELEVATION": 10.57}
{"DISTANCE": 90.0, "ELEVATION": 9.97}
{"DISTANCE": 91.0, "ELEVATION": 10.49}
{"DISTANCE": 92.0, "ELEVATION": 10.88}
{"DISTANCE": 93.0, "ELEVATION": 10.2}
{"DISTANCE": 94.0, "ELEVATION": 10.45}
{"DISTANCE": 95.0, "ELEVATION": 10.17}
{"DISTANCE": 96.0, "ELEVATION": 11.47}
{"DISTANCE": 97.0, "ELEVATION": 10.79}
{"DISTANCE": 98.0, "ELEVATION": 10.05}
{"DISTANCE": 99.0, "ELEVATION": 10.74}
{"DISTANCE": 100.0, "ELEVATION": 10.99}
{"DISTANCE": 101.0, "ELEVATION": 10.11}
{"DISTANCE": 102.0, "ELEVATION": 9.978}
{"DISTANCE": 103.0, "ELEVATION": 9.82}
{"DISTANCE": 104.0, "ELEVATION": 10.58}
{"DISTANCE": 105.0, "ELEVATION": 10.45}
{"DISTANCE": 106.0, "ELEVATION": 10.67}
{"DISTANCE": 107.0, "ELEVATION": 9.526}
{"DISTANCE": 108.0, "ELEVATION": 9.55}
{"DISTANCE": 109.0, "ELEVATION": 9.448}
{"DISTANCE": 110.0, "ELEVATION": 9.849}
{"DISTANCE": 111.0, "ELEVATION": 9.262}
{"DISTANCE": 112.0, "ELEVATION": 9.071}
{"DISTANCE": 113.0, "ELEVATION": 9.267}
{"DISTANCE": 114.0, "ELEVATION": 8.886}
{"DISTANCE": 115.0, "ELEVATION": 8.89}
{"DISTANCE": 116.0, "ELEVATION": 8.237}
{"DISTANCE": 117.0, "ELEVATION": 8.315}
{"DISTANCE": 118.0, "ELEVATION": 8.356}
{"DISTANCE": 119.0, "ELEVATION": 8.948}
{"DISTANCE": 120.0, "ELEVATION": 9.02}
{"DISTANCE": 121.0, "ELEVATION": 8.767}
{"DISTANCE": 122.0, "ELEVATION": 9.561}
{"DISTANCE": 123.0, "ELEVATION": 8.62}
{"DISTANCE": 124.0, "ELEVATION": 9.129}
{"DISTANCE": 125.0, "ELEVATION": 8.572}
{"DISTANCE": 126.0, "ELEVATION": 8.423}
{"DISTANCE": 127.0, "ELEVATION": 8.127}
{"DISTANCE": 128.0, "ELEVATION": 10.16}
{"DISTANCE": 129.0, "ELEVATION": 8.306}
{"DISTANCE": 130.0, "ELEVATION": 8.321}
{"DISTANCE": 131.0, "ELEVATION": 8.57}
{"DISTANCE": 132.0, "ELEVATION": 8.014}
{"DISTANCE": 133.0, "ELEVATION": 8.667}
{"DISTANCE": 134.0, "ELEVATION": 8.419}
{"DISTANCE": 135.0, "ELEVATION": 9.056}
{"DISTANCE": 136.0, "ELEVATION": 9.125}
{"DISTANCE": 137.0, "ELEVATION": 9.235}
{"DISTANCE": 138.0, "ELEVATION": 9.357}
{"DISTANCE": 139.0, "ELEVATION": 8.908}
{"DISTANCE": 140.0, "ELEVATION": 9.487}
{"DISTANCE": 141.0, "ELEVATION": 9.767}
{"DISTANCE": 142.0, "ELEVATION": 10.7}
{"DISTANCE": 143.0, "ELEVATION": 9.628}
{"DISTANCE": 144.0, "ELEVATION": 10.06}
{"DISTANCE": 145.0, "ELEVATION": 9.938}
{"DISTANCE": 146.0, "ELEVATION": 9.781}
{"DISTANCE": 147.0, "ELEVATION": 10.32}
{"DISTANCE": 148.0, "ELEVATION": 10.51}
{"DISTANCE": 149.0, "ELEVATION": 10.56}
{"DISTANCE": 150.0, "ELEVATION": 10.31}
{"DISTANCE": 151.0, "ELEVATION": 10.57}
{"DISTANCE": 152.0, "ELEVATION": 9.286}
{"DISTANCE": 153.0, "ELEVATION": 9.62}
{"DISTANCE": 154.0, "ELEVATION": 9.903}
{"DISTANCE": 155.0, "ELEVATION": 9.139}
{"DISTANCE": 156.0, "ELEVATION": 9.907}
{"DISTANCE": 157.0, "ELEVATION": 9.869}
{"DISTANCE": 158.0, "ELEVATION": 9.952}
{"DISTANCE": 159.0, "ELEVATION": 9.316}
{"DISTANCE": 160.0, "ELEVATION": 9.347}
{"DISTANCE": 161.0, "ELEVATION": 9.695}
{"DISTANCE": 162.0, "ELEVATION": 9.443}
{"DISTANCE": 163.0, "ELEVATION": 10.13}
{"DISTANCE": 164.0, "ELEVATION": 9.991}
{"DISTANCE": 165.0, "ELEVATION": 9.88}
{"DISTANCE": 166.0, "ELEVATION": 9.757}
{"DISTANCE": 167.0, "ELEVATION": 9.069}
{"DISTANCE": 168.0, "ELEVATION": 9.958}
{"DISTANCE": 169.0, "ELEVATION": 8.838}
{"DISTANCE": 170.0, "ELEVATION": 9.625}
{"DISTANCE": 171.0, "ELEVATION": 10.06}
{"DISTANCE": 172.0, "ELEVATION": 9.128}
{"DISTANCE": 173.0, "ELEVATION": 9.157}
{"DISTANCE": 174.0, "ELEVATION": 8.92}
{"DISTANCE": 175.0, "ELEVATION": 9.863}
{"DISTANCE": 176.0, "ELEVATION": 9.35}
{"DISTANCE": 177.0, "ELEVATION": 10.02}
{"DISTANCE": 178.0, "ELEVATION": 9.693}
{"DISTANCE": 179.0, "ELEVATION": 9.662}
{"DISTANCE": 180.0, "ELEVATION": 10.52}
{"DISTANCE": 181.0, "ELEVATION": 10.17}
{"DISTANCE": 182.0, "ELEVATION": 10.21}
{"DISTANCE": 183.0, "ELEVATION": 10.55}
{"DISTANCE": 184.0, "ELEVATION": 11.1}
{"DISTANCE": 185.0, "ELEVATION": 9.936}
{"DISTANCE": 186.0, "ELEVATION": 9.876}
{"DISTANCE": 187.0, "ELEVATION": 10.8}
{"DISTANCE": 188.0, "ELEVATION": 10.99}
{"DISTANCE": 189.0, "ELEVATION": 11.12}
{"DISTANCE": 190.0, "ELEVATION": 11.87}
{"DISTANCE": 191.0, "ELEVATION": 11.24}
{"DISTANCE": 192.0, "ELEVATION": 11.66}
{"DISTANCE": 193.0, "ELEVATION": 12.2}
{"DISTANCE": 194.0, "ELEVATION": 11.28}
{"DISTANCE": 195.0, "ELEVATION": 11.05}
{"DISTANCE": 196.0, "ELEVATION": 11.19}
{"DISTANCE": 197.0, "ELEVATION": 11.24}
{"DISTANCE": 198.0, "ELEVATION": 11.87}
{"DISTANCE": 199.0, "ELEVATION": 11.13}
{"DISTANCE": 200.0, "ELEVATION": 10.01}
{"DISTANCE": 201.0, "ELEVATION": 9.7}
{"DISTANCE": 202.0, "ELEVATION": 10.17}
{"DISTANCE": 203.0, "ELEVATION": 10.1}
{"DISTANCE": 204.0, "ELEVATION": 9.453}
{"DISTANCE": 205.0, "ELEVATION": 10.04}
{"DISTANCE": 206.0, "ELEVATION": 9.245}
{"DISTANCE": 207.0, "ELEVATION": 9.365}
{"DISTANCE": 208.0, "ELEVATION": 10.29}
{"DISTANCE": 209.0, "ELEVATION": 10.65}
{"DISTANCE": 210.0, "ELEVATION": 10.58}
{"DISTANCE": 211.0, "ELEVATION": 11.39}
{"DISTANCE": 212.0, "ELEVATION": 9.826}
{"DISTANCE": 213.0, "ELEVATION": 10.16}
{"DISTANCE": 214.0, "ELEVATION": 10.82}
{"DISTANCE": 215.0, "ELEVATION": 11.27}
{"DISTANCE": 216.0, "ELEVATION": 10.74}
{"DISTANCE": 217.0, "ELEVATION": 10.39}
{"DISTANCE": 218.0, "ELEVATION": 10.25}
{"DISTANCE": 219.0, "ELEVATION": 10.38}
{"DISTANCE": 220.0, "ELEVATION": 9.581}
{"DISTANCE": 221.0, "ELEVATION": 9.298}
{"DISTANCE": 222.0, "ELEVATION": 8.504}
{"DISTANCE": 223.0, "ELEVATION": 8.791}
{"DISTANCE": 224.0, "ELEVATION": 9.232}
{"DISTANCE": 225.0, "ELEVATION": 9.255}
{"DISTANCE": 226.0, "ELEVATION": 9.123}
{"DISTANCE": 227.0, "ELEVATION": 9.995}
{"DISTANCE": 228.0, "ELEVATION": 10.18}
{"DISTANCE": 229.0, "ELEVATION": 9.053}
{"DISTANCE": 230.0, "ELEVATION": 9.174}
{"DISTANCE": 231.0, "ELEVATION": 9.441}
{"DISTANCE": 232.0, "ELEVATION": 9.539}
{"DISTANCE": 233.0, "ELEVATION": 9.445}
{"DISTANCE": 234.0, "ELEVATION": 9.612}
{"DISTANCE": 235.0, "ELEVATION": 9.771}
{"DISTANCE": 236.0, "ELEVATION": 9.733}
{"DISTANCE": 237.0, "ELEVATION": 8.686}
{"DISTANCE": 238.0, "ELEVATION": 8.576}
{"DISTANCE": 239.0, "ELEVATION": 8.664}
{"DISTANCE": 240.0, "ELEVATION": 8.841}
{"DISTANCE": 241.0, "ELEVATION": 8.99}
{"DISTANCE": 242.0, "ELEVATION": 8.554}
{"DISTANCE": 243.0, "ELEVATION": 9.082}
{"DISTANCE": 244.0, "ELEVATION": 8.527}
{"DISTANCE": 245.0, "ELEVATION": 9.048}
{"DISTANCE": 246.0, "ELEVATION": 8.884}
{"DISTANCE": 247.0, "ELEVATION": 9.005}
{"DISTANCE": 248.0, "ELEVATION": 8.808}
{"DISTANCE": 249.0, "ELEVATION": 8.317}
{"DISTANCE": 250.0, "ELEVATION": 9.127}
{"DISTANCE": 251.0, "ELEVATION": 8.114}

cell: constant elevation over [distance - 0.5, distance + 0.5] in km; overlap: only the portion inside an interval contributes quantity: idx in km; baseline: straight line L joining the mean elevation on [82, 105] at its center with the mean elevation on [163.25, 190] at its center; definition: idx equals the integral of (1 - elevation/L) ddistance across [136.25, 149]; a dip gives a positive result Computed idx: 0.3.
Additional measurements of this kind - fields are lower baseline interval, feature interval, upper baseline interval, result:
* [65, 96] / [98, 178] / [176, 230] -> 8.8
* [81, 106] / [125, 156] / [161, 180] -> 1.3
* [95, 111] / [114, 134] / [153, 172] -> 2.7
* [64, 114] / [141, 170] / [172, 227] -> 1.7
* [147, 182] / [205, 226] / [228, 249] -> -1.6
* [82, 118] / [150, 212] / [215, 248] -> -4.1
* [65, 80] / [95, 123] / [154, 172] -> 3.7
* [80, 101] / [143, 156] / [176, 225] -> 0.3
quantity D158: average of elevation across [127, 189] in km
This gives 9.68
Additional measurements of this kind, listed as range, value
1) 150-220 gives 10.2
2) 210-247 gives 9.53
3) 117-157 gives 9.31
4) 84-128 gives 9.66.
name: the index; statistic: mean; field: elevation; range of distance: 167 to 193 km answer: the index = 10.2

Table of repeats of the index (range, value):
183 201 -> 11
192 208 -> 10.6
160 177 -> 9.56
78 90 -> 9.48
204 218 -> 10.3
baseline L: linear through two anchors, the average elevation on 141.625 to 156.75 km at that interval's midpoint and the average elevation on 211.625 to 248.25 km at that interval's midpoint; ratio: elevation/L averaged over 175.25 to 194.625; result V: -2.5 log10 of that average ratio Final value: -0.09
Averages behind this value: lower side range 10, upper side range 9.44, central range 10.6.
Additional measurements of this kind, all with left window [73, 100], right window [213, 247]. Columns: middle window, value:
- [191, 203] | -0.15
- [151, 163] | 0.02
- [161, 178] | 0.02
